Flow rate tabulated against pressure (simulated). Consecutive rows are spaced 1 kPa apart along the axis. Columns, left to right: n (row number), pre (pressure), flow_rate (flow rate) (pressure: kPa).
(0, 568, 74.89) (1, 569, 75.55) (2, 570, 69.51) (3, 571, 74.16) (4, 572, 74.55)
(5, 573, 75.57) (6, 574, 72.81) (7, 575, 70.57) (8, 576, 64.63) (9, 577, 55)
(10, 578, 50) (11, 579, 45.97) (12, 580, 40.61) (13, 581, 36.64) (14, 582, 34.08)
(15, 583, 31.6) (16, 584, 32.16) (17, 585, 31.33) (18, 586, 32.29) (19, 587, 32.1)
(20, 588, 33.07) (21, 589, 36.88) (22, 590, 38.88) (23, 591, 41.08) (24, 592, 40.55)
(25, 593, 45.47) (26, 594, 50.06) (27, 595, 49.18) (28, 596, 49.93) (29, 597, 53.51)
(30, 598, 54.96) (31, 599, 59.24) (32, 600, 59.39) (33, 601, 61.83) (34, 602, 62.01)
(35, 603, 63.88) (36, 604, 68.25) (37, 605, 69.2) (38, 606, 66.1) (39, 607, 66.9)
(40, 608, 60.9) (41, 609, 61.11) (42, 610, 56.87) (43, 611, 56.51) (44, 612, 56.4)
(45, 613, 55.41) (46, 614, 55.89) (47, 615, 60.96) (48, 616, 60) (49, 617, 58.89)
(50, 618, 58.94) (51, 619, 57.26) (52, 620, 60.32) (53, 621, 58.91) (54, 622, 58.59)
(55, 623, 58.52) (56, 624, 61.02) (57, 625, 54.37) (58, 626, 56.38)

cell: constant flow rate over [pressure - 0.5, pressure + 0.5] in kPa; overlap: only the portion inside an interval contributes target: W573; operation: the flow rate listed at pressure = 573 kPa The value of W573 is 75.57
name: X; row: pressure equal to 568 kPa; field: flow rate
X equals 74.89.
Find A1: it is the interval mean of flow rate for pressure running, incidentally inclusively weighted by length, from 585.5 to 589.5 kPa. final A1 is 33.6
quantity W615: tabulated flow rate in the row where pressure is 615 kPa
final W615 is 60.96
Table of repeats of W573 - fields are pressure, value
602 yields 62.01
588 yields 33.07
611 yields 56.51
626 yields 56.38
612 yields 56.4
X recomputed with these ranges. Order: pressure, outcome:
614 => 55.89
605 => 69.2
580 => 40.61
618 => 58.94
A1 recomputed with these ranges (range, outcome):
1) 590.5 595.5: 45.3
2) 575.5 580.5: 51.2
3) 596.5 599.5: 55.9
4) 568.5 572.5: 73.4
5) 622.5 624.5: 59.8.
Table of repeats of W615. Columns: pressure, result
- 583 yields 31.6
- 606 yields 66.1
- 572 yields 74.55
